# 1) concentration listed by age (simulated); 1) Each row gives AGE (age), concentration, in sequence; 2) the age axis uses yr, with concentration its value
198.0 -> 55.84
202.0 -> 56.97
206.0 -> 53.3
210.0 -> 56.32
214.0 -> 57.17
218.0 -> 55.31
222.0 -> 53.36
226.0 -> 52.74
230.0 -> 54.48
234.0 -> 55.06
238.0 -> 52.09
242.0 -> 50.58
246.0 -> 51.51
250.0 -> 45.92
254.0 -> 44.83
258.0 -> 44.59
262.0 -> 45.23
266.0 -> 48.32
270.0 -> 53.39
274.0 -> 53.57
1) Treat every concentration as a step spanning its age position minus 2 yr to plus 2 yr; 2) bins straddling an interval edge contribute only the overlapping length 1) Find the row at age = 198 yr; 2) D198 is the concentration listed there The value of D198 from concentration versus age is 55.84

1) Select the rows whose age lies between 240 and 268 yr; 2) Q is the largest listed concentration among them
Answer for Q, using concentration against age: 51.51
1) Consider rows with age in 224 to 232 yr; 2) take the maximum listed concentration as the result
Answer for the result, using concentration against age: 54.48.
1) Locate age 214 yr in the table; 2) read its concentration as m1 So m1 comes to 57.17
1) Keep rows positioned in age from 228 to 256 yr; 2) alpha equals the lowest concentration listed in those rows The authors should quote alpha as 44.83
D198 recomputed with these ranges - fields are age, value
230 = 54.48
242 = 50.58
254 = 44.83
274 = 53.57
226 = 52.74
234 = 55.06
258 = 44.59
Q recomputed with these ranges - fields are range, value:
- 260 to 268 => 48.32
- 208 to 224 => 57.17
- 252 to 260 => 44.83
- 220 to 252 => 55.06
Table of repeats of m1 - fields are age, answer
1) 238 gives 52.09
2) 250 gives 45.92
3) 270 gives 53.39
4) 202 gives 56.97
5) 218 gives 55.31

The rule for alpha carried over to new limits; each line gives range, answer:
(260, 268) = 45.23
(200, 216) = 53.3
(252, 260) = 44.59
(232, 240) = 52.09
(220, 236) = 52.74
